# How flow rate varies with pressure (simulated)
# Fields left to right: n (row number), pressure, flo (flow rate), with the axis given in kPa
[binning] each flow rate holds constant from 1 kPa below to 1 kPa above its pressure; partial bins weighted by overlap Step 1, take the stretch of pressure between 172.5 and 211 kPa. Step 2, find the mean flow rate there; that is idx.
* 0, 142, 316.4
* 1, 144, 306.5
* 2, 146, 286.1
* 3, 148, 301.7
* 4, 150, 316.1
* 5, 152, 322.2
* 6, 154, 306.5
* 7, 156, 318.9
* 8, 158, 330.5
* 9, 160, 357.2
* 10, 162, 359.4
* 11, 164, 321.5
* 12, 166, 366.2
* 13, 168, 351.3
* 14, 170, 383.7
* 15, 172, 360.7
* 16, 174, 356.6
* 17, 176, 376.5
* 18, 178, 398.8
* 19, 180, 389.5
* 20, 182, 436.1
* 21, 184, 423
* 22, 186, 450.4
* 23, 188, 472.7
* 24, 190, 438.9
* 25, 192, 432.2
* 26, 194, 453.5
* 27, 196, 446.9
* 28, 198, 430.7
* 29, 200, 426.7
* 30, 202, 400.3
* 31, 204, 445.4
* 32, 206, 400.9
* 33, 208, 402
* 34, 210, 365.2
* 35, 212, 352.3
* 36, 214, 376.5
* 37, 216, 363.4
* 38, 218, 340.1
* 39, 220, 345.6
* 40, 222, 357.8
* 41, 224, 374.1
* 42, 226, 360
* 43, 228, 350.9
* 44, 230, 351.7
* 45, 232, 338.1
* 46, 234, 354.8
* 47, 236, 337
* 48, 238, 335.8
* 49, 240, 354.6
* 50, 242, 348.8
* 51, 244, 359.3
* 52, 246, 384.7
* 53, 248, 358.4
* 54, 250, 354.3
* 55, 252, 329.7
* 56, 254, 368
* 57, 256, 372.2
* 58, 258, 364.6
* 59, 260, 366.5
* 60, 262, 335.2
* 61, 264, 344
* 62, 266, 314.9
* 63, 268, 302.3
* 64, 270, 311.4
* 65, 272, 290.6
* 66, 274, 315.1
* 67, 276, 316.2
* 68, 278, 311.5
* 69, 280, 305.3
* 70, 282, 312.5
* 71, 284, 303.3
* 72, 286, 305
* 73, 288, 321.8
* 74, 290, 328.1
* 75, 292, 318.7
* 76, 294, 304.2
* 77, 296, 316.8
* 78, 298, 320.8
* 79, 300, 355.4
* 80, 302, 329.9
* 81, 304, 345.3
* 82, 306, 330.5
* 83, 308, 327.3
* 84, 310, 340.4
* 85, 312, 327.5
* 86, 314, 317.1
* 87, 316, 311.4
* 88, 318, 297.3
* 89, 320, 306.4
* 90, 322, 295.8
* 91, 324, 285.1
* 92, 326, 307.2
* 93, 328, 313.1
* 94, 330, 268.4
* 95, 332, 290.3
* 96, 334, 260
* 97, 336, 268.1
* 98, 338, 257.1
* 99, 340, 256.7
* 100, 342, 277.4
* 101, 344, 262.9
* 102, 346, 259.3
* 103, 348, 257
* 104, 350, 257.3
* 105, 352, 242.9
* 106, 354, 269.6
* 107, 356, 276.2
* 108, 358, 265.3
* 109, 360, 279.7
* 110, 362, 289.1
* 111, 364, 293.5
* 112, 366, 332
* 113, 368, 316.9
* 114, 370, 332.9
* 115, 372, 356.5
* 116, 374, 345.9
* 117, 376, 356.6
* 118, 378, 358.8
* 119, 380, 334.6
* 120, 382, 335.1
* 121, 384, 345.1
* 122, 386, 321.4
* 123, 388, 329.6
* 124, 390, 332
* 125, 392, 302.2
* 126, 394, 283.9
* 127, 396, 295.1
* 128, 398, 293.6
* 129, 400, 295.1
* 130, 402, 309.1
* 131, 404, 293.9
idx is 417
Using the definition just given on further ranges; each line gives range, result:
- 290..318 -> 326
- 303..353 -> 290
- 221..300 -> 336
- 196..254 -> 369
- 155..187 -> 374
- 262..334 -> 314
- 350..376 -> 301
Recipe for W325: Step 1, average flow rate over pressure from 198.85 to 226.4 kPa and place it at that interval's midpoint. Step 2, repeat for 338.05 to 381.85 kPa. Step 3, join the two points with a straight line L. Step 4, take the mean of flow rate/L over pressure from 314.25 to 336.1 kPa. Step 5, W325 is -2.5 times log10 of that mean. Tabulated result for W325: 0.08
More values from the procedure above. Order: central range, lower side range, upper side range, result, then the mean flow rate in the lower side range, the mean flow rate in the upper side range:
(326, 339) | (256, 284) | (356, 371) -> 0.108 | 323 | 300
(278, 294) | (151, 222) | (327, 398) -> 0.077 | 385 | 298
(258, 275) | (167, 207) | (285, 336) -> 0.076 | 414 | 312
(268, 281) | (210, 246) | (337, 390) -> 0.095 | 354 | 301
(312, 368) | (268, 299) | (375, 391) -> 0.158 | 312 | 339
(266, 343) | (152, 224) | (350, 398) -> 0.109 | 386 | 311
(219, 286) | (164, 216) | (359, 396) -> 0.113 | 403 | 324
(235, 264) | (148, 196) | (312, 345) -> -0.067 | 379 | 287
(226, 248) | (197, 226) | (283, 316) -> 0.042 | 384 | 324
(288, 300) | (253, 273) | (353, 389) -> 0.035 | 337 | 319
